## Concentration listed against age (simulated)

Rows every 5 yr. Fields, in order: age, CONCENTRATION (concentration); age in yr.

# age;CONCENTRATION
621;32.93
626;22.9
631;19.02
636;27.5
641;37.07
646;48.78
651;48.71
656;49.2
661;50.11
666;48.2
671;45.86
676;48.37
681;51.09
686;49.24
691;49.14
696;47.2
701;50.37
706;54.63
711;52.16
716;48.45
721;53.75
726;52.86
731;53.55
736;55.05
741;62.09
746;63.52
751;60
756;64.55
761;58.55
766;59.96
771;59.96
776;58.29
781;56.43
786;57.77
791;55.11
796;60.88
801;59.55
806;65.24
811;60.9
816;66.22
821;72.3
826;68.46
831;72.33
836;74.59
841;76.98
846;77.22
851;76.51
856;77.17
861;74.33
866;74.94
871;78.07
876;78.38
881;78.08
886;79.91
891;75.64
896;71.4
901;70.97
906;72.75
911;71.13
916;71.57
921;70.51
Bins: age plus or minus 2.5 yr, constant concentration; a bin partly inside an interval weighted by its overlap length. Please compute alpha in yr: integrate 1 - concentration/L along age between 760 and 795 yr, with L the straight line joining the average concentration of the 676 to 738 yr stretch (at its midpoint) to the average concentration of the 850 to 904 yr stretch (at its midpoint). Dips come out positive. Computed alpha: 1.9 yr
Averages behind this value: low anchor 51.3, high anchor 75.9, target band 58.1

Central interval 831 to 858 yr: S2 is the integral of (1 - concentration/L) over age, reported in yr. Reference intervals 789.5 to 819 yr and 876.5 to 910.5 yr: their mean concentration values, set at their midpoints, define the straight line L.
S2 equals -3.39 yr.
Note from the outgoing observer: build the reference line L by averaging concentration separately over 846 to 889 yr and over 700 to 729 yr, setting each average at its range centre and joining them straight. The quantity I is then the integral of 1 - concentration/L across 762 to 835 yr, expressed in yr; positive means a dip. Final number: 3.8 yr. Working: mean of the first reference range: 52.1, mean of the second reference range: 77.2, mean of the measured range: 62.6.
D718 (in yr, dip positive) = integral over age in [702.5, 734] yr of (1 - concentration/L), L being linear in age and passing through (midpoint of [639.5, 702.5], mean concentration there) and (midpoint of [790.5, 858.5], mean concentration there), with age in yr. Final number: 1.2 yr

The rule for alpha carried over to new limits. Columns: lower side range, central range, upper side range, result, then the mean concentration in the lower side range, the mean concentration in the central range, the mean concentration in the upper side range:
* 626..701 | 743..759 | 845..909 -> -1.6 yr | 43.7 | 62.5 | 75.7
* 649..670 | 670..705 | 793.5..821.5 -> 1.7 yr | 48.8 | 49.1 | 63.6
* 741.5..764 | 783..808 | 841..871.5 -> 3.0 yr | 61.7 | 59.5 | 76.3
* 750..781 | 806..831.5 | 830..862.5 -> 1.1 yr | 59.9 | 67.4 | 75.8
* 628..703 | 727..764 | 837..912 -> -1.9 yr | 44.5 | 59.3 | 75.6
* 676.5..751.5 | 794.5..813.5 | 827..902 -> 1.4 yr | 53.2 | 61.7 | 75.7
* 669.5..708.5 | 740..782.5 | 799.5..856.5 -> 0.0 yr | 49.6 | 60.4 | 70.6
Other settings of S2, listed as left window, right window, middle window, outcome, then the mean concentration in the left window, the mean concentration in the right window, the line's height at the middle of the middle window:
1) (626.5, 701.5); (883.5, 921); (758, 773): -0.9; 43.9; 73.2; 56.4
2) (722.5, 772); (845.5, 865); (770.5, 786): 1.4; 58.9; 76.1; 63.8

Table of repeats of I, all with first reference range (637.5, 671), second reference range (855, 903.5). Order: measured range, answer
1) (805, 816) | 0.6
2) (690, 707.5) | 0.7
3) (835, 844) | -0.7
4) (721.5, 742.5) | 0.4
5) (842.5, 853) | -0.8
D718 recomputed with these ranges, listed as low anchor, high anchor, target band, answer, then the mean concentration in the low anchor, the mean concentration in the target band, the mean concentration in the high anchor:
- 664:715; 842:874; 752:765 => -0.13 yr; 49.6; 61.2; 76.4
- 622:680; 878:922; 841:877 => -4.42 yr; 40.6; 76.6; 73.7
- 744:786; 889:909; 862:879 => -1.71 yr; 60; 76.9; 72.6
